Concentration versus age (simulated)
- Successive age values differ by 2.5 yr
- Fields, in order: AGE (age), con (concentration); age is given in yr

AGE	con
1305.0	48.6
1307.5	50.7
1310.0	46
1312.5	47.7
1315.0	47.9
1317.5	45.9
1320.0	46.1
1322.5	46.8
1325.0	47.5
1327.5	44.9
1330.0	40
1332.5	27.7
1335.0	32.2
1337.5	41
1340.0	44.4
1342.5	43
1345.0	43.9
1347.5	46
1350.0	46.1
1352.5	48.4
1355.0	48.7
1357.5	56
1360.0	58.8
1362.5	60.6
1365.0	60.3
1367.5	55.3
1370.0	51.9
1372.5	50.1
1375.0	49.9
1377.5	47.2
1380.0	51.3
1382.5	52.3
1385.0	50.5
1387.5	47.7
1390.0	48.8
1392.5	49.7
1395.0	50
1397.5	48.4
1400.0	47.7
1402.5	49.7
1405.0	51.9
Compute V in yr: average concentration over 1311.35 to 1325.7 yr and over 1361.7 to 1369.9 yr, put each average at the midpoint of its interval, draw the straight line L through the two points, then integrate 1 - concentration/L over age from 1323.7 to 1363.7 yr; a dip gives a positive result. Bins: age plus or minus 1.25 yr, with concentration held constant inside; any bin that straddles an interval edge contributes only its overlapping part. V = 5.53 yr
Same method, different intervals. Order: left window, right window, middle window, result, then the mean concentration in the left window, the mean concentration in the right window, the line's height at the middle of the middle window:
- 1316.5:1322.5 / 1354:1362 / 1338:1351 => 1.90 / 46.2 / 55.3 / 52.1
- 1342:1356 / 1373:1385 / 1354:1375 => -2.95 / 46.1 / 50.2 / 48.2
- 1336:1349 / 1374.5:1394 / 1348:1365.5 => -3.01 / 43.5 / 49.7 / 45.6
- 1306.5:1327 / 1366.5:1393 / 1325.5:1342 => 3.11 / 47.2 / 50.4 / 48.1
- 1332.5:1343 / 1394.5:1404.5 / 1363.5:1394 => -3.98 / 38.5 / 49.1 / 45.5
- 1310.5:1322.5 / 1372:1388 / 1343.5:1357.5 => 0.32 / 46.8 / 49.9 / 48.5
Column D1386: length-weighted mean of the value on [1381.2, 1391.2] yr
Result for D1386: 49.8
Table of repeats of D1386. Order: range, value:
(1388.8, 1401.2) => 48.9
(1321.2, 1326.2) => 47.1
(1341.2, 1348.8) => 44.3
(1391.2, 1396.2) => 49.8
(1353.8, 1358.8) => 52.5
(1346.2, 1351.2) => 46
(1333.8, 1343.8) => 40.2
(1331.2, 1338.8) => 33.7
